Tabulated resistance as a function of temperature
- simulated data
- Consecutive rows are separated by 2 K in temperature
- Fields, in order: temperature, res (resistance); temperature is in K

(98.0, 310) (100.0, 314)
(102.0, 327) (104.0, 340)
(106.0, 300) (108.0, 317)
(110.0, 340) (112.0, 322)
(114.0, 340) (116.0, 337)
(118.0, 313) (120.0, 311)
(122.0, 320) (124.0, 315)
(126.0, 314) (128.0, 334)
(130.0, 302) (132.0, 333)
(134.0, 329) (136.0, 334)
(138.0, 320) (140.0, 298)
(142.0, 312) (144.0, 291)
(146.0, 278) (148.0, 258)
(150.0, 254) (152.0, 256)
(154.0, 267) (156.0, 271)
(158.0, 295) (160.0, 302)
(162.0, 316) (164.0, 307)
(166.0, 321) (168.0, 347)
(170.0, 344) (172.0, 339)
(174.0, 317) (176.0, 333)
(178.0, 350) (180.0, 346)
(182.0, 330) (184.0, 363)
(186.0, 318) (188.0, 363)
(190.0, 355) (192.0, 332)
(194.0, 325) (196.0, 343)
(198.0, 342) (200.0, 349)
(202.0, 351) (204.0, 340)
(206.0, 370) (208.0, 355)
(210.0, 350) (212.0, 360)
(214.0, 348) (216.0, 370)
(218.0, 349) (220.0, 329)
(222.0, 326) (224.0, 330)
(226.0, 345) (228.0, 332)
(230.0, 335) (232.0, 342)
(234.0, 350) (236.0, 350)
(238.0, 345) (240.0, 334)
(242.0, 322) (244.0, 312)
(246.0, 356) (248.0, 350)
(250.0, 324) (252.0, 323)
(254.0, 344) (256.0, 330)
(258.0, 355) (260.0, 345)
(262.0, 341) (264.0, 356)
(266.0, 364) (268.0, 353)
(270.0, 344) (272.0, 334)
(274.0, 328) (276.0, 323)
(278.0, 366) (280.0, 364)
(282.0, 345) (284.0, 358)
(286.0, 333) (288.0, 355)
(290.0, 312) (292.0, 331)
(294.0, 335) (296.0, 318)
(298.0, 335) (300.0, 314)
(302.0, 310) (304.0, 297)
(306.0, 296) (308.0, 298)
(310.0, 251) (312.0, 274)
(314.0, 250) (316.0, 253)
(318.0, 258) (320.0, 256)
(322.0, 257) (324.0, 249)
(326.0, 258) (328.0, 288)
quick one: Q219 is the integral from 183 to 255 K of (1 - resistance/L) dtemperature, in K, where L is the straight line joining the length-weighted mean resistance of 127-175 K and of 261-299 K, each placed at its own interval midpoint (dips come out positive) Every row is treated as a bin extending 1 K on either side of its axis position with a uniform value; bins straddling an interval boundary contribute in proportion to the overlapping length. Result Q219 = -4.04 K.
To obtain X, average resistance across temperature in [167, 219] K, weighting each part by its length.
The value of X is 346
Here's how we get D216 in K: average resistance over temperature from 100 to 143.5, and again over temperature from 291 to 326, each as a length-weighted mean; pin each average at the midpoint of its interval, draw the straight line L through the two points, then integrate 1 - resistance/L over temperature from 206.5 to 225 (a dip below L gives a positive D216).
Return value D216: -2.6 K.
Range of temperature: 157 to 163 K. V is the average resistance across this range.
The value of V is 304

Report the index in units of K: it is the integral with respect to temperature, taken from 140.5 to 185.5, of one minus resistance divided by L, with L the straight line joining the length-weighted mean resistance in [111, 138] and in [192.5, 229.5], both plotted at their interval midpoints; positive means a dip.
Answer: 3.27 K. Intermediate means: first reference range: 323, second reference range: 345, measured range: 309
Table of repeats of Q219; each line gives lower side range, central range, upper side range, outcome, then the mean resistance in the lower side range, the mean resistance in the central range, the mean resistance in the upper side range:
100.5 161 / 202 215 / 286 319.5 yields -2.1 K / 308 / 354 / 300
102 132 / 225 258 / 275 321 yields -2.5 K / 322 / 338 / 310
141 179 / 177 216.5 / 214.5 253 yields -3.3 K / 303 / 348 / 338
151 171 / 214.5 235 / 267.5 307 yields -1.5 K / 303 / 341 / 332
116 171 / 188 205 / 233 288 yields -1.1 K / 306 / 343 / 343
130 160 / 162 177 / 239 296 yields -1.3 K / 293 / 329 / 340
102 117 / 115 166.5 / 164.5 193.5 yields 4.6 K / 328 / 303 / 339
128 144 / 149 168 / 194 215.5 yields 2.2 K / 318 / 291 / 350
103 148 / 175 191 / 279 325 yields -1.7 K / 317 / 345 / 302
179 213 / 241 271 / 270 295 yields 0.1 K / 347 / 341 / 340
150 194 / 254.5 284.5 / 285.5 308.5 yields -2.5 K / 321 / 347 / 320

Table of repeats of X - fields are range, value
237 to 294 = 341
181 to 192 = 345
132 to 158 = 291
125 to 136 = 323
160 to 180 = 330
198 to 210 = 352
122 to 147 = 314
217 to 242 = 338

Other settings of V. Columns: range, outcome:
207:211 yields 352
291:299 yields 330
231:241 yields 344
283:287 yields 346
